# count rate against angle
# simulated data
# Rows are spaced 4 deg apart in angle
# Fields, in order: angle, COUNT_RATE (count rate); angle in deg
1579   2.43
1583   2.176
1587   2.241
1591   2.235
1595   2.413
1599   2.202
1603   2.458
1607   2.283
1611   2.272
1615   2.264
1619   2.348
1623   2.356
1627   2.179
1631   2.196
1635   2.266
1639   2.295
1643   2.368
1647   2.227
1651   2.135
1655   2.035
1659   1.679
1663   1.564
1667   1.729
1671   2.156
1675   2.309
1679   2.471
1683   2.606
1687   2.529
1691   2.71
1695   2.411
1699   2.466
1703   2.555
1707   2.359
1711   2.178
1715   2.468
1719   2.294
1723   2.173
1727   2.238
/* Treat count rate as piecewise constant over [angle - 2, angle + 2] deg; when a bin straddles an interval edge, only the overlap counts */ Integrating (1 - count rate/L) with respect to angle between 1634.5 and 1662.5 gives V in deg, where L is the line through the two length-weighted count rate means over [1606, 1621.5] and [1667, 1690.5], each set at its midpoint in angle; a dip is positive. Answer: 2.76 deg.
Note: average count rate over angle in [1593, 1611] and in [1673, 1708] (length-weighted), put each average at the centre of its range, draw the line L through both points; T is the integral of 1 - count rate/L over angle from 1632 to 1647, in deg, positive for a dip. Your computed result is 0.7 deg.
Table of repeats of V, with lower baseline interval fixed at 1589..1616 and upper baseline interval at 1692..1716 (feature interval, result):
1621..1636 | 0.6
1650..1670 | 4.5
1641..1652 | 0.5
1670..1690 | -0.4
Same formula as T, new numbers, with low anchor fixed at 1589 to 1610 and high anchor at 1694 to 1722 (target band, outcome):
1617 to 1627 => 0.05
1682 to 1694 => -1.16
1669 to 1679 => 0.34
